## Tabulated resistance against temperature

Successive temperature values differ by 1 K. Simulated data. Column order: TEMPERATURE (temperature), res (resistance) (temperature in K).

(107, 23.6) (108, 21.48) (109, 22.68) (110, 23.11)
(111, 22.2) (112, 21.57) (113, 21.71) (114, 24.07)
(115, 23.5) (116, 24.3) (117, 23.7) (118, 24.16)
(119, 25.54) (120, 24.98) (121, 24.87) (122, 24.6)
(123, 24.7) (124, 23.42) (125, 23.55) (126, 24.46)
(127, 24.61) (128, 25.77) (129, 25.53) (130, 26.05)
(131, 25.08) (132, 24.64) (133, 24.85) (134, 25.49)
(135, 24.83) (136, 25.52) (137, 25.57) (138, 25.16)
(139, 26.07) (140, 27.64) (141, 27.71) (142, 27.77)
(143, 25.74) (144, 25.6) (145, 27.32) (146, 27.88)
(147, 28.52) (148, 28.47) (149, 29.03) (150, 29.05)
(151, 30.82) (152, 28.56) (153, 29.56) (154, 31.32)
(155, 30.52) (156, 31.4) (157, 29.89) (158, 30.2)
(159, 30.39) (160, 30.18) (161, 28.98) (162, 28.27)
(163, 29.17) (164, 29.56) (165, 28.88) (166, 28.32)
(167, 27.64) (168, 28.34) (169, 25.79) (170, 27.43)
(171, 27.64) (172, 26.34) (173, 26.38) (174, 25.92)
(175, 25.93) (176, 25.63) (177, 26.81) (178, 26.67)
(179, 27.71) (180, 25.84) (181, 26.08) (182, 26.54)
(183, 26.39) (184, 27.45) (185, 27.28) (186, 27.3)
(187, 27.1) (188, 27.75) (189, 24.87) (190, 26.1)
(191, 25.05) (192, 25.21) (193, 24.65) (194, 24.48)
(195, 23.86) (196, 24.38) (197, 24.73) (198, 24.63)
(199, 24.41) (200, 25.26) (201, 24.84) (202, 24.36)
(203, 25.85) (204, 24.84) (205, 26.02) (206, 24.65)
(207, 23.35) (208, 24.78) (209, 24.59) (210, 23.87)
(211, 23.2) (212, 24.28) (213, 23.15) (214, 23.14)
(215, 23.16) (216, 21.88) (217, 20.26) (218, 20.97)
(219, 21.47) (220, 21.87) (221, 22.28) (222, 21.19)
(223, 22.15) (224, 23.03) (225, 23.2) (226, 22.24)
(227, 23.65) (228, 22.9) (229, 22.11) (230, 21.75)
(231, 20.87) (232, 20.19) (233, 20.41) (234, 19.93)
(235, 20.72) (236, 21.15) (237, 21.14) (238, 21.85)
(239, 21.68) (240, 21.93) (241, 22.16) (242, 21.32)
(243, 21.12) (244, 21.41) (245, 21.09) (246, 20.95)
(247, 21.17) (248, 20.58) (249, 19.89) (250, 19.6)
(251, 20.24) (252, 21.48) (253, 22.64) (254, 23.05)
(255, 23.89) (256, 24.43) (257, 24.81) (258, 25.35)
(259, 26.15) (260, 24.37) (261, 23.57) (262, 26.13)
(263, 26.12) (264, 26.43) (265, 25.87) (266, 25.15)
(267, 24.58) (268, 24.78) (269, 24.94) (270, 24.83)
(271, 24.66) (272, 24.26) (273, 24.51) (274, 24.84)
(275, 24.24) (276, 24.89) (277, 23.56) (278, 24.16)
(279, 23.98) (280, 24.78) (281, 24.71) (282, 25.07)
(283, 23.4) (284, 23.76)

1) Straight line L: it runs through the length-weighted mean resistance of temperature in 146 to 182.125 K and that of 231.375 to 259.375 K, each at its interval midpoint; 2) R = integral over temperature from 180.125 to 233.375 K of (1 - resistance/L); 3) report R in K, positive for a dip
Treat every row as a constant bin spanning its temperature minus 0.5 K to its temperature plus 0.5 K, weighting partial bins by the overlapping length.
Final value 1.9 K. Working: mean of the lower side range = 28.3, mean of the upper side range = 21.8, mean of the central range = 24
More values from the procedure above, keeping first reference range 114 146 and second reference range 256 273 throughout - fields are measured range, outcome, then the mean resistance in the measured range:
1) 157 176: -2.1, 28.1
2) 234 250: 2.5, 21.1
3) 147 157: -1.8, 29.8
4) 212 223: 1.4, 22.1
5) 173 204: -0.7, 25.8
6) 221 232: 1.3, 22.2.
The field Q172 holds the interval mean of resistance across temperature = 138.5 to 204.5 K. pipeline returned 27.2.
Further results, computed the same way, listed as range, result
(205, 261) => 22.3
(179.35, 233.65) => 24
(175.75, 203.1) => 25.8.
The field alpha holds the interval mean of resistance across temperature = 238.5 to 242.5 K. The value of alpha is 21.8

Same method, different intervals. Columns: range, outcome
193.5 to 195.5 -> 24.2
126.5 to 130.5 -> 25.5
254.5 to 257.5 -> 24.4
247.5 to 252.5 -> 20.4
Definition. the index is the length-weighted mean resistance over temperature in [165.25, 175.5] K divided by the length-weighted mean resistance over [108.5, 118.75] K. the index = 1.17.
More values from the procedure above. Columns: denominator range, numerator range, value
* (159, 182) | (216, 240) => 0.79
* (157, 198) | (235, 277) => 0.86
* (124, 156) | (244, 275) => 0.88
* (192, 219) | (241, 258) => 0.91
